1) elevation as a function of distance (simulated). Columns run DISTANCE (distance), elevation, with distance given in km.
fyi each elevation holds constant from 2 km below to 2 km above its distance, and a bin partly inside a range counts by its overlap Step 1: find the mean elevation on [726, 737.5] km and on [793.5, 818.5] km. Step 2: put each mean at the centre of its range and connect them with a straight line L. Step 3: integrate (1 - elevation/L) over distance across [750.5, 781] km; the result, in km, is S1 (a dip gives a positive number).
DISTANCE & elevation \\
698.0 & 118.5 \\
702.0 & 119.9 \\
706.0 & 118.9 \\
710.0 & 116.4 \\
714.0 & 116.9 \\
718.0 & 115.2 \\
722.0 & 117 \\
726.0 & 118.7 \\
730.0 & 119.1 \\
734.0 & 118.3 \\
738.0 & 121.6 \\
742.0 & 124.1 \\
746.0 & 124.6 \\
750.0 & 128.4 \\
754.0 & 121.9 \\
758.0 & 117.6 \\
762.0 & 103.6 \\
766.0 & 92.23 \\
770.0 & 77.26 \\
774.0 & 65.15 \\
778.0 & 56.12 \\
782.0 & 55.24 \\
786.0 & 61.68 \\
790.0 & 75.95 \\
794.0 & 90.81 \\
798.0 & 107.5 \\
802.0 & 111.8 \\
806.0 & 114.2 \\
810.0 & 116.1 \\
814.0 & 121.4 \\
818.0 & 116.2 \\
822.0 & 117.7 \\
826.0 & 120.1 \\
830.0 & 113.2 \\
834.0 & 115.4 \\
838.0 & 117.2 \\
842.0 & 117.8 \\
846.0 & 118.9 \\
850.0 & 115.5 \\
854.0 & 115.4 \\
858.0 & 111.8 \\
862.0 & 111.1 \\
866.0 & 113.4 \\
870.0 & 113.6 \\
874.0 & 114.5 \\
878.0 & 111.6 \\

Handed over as 6.52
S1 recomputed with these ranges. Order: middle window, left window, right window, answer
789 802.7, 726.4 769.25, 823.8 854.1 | 2.34 km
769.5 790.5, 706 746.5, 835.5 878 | 9.61 km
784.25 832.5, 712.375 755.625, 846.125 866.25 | 4.37 km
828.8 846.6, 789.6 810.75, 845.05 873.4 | -0.98 km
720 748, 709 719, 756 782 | -4.49 km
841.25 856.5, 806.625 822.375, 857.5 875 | -0.29 km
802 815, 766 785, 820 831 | -2.10 km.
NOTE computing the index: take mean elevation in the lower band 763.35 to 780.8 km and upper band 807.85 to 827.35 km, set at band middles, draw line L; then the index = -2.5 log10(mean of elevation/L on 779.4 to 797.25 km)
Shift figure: 0.23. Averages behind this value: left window 73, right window 118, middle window 73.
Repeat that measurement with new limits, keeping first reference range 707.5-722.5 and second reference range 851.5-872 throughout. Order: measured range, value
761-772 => 0.27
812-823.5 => -0.04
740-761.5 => -0.06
